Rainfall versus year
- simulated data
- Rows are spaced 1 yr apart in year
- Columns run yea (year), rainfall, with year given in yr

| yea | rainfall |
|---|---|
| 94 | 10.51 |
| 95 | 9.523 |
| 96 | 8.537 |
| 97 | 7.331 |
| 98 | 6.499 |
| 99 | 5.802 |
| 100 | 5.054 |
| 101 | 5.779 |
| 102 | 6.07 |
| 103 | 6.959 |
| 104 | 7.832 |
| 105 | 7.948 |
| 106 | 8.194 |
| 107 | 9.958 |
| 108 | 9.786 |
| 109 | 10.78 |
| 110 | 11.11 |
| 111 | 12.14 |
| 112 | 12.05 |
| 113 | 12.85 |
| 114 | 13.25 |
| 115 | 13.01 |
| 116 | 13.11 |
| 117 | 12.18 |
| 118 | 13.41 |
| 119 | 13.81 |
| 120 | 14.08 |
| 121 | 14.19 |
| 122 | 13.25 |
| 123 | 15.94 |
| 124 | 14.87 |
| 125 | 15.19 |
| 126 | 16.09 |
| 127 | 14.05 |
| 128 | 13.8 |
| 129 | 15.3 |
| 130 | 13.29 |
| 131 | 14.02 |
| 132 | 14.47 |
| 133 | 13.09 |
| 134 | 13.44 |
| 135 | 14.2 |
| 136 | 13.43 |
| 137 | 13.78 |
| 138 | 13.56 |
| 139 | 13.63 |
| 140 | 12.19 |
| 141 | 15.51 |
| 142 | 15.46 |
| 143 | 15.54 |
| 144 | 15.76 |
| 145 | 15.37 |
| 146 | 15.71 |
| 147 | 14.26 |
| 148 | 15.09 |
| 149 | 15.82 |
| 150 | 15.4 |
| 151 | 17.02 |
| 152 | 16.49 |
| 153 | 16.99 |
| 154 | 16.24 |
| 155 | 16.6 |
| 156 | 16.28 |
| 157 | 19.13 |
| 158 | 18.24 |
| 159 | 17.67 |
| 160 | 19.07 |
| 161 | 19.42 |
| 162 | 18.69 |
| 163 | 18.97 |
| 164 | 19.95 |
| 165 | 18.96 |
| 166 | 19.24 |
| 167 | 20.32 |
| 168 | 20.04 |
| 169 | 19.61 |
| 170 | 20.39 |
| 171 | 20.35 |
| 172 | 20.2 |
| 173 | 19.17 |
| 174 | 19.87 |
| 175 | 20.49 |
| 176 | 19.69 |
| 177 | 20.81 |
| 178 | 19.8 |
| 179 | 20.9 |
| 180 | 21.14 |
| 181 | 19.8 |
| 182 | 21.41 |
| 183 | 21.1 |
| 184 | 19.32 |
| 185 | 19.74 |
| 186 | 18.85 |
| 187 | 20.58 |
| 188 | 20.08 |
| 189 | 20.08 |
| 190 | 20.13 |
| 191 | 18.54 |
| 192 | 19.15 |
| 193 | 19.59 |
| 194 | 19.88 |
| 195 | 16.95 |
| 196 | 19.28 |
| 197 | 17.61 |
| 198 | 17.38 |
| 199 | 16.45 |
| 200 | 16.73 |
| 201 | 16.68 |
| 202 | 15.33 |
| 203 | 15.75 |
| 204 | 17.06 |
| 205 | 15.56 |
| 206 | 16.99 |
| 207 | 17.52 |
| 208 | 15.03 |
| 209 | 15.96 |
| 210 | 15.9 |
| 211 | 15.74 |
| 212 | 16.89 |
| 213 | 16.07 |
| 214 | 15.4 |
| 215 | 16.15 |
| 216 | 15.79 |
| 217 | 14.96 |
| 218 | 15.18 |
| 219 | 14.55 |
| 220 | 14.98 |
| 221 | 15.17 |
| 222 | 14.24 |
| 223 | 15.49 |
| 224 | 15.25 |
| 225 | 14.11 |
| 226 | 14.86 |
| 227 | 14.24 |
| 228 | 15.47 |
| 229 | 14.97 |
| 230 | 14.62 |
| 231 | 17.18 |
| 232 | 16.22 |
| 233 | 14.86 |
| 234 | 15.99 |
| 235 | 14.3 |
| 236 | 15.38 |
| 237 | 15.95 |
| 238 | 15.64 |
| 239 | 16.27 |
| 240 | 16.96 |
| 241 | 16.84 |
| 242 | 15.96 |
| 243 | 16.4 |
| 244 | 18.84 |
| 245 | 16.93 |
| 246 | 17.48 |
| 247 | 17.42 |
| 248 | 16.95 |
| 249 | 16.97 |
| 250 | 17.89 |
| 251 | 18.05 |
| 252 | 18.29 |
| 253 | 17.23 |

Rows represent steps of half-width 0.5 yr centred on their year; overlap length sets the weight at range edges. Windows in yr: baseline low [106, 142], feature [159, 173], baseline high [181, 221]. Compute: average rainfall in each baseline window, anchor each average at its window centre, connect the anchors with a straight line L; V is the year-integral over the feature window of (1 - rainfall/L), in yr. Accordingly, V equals -3.56 yr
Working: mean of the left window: 13.4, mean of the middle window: 19.5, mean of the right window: 17.4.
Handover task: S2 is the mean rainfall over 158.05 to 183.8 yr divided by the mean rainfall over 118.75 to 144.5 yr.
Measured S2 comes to 1.39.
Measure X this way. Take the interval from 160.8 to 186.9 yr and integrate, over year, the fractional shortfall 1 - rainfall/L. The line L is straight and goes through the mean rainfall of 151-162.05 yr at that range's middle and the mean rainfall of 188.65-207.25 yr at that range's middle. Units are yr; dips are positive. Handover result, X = -3.4 yr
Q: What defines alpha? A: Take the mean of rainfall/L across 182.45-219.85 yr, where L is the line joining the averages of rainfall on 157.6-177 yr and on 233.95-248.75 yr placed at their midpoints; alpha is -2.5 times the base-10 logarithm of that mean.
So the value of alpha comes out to 0.05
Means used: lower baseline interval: 19.5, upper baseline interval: 16.5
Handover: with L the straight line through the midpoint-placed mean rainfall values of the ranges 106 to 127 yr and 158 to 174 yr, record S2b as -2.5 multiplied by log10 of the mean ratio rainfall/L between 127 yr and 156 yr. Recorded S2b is 0.10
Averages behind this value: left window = 13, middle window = 14.8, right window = 19.4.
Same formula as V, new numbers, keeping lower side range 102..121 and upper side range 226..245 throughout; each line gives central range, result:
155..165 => -4.2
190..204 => -3.2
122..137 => -3.1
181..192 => -4.6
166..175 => -4.4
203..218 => -1.1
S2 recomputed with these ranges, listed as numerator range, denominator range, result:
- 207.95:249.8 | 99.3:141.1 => 1.29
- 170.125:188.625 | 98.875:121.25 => 1.93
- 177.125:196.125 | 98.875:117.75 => 2.02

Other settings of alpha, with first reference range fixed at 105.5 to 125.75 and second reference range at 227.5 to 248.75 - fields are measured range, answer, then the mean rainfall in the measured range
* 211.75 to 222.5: 0.02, 15.4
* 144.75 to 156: -0.16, 15.9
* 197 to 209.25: -0.08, 16.4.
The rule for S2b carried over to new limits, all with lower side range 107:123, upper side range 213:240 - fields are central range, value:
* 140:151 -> -0.15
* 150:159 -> -0.25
